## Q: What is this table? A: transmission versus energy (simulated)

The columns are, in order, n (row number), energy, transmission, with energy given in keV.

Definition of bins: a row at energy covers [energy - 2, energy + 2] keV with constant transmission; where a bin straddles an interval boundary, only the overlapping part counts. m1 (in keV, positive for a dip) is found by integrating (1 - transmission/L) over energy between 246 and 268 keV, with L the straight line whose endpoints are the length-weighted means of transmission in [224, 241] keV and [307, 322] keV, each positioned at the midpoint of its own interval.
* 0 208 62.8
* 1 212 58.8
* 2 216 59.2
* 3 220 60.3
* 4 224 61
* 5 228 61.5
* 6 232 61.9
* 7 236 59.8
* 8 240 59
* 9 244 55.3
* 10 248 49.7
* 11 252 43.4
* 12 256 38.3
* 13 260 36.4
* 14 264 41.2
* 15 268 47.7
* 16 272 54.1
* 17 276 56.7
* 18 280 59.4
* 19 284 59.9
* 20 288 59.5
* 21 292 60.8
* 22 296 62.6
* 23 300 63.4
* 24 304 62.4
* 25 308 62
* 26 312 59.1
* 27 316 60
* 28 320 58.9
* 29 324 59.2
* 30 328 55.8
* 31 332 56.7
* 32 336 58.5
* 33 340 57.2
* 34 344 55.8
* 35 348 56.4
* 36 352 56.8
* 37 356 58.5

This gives 6.6 keV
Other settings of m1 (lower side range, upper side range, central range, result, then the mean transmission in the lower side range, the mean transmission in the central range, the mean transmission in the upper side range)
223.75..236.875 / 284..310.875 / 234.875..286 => 8.9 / 61.2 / 50.7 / 61.6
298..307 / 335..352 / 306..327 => 0.4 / 62.8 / 59.6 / 56.9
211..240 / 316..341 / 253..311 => 4.4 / 60.3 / 54.5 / 57.9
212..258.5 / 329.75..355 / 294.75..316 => -2.0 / 55.3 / 61.7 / 57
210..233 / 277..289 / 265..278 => 1.7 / 60.4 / 51.9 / 59.4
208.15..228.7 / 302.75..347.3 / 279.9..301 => -0.7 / 60.3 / 61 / 58.6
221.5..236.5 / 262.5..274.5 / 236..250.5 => 0.4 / 61.1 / 55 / 48.3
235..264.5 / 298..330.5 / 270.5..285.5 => -1.2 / 47.8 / 57.6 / 60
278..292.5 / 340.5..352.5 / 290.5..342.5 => -1.4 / 59.8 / 59.7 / 56.4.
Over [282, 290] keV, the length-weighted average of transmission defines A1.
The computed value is 59.7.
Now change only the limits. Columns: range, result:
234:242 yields 59.4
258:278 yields 47.2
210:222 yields 59.4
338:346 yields 56.5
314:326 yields 59.4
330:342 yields 57.5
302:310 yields 62.2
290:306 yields 62.3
